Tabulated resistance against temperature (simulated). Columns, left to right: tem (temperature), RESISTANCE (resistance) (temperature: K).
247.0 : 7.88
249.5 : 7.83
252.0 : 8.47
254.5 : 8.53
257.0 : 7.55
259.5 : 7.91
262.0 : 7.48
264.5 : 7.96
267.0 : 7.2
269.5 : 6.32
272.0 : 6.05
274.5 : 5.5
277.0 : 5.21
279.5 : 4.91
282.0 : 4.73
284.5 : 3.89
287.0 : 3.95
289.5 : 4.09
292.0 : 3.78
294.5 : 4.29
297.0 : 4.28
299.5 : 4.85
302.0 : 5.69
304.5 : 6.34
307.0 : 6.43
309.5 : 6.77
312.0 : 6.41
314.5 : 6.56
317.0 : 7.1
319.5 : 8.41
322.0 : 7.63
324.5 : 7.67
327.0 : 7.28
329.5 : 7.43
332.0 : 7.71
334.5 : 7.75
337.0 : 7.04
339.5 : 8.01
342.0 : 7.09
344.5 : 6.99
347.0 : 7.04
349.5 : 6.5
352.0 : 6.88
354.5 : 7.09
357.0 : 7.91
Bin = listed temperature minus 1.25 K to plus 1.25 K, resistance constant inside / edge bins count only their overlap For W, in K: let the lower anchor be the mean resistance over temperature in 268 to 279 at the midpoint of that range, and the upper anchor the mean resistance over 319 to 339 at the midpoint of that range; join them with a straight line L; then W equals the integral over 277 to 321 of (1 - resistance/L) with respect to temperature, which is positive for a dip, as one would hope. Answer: 8.0 K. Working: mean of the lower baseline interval 5.74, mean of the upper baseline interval 7.6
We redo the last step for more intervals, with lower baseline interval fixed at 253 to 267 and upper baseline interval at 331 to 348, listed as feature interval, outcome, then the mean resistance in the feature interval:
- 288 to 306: 6.72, 4.77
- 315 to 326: -0.19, 7.62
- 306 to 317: 1.36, 6.61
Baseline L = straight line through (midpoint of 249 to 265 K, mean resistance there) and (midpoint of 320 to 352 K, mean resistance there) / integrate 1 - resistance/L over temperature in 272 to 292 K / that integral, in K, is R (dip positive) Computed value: 8.0 K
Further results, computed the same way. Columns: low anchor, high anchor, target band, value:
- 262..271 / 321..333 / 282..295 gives 5.8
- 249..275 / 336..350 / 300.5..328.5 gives 1.2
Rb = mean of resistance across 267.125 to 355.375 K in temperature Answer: 6.23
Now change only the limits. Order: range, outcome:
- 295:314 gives 5.79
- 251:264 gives 7.98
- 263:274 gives 6.8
